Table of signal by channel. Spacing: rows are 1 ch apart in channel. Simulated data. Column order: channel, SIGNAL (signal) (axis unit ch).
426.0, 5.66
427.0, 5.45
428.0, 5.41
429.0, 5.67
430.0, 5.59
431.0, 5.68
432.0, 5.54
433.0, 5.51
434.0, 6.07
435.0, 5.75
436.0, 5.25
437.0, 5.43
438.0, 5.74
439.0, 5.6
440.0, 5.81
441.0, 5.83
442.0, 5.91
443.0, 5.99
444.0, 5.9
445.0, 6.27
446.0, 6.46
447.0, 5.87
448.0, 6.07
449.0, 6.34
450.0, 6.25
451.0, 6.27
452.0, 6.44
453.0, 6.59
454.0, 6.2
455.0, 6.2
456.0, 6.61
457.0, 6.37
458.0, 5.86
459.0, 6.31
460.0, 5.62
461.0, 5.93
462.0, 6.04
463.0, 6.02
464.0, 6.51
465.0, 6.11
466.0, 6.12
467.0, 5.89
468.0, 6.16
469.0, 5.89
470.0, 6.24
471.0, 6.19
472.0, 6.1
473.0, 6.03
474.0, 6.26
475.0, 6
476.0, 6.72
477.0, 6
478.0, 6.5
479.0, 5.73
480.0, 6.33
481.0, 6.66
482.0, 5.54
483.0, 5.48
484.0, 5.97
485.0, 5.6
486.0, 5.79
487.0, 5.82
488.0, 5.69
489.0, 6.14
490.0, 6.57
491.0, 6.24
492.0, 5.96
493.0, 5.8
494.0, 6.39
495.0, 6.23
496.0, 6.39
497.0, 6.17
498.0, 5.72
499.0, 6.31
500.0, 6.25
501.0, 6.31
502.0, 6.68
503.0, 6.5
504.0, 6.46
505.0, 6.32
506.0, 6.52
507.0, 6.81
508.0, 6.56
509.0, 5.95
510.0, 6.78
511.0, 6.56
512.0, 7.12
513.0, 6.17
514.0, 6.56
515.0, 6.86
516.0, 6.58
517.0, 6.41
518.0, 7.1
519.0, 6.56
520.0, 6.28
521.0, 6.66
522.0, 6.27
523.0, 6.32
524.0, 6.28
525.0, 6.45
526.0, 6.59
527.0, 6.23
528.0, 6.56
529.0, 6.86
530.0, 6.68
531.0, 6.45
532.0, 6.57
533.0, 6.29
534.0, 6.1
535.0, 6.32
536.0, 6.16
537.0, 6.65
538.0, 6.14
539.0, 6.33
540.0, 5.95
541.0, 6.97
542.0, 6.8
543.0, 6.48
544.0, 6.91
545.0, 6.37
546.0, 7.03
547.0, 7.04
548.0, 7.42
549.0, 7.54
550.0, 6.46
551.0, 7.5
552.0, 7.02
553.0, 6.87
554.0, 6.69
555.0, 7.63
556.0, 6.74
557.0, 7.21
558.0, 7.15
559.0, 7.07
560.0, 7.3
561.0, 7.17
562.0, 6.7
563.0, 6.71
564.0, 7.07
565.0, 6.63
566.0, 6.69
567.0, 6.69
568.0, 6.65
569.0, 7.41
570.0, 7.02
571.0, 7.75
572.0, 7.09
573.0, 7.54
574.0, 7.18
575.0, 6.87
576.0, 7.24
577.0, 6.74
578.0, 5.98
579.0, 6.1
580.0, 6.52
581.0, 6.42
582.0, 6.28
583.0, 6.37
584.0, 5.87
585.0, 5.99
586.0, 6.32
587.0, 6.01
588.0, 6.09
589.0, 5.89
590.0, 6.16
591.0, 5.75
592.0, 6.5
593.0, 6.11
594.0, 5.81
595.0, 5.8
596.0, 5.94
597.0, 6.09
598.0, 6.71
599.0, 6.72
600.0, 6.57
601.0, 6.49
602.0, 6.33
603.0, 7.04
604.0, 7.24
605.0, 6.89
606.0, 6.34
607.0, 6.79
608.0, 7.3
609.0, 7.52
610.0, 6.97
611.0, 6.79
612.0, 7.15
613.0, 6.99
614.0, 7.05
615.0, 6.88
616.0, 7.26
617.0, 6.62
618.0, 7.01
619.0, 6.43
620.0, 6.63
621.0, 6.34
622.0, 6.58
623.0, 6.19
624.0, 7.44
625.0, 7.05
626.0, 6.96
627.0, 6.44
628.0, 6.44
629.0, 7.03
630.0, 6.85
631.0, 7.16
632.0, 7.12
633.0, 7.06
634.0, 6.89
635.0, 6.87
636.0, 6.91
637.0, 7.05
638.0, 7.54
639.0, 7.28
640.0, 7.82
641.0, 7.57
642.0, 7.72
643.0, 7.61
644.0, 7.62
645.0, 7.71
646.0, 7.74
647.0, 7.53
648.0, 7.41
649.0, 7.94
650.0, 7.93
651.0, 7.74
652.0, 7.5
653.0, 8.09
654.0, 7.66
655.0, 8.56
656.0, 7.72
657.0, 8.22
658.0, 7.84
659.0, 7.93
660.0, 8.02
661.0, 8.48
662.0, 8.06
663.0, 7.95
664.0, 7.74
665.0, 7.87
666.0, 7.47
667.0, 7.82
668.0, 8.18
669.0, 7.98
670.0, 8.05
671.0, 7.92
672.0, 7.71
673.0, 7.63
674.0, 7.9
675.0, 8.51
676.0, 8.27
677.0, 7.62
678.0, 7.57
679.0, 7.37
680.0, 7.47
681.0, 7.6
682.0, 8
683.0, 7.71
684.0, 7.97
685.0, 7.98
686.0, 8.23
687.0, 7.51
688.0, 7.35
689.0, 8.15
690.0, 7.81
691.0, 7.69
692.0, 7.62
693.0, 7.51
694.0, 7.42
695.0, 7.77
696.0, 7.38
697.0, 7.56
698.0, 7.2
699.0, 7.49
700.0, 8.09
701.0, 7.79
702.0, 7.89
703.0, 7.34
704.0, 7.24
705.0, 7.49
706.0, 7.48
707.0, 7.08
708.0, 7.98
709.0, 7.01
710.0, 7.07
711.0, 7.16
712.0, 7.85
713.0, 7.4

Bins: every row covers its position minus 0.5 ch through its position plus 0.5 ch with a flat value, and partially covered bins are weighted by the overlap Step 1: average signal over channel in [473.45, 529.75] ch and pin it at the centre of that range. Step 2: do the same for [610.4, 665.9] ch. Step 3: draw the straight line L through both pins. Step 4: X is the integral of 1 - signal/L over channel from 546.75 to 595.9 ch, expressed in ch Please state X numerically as 0.95 ch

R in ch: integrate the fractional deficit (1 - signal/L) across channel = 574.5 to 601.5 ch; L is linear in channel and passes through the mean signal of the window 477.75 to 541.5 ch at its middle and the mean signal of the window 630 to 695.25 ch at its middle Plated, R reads 2.9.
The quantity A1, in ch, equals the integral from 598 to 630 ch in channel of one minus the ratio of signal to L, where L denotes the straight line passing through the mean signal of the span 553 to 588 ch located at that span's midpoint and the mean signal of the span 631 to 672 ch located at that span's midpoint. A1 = 1.98 ch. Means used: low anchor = 6.78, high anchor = 7.7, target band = 6.82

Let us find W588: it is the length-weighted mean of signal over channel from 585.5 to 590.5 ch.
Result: 6.09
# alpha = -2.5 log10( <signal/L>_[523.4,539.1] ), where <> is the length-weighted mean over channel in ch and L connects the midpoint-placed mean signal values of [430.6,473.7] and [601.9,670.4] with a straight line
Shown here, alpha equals 0.03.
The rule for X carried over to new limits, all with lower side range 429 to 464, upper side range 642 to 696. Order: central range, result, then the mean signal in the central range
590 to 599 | 1.3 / 6.13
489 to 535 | 0.7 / 6.43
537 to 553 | 0.0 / 6.79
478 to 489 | 0.7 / 5.9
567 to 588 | 1.2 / 6.65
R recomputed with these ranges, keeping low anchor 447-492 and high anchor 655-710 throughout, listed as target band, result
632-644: 0.2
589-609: 1.8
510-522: -0.3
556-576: -0.5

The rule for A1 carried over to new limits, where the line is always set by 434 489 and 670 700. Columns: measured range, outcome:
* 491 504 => 0.17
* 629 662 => -0.70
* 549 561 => -0.59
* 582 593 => 1.40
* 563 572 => -0.18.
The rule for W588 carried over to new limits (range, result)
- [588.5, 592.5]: 6.08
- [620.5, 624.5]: 6.64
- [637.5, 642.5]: 7.59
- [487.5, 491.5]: 6.16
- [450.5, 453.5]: 6.43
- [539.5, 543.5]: 6.55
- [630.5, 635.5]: 7.02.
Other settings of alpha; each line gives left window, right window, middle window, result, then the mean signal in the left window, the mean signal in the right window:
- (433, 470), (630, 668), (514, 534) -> 0.02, 6.04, 7.65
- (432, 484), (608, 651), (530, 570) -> -0.03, 6.05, 7.13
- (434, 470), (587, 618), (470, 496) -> 0.01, 6.05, 6.59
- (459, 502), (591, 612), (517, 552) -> -0.05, 6.09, 6.59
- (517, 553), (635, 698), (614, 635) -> 0.09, 6.61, 7.75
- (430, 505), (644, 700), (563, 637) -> 0.08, 6.07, 7.8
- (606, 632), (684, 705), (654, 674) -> -0.09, 6.87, 7.65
